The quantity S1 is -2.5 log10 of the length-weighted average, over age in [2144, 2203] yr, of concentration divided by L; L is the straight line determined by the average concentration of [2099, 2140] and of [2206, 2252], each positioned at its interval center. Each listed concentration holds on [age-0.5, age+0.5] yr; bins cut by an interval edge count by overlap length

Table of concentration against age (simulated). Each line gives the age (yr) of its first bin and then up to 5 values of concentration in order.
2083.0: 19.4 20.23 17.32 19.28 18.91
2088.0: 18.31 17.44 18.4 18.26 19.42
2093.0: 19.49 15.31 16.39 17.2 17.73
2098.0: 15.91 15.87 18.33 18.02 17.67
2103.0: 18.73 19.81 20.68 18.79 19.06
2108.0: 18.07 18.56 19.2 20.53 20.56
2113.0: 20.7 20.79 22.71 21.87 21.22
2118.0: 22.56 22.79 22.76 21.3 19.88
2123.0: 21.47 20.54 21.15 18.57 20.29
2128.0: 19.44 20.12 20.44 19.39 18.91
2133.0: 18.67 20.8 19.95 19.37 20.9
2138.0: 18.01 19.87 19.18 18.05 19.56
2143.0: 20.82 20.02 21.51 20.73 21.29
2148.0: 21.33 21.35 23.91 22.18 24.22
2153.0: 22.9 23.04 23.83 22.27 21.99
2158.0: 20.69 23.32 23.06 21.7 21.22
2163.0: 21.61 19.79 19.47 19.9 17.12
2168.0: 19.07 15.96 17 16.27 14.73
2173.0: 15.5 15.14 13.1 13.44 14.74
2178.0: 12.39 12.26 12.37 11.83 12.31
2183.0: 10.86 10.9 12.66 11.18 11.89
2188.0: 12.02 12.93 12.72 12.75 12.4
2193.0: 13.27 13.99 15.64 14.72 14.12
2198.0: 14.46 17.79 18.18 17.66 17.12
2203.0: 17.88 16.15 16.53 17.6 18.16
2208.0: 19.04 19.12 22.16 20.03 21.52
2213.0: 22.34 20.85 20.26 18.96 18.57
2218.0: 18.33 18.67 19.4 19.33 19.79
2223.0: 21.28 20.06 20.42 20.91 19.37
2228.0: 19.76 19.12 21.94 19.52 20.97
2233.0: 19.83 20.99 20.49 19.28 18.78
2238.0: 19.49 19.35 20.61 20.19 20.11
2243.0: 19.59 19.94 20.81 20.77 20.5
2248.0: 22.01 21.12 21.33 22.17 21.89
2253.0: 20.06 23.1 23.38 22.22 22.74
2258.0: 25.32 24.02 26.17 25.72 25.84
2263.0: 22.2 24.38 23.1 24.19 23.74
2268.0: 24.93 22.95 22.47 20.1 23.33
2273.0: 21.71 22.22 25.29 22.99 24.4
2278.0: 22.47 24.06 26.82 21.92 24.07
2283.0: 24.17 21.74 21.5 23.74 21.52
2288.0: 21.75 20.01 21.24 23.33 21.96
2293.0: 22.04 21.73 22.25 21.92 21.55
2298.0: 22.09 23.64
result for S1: 0.17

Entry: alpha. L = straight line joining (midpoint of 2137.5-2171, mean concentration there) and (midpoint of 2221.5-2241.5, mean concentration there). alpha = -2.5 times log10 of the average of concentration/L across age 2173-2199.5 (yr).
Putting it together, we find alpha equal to 0.477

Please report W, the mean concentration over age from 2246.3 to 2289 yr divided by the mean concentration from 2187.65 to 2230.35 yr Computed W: 1.29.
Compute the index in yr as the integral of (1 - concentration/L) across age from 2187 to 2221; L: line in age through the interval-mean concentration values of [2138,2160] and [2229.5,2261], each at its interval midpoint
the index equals 6.84 yr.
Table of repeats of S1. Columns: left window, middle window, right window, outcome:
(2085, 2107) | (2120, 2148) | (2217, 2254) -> -0.08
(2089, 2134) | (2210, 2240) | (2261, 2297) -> 0.09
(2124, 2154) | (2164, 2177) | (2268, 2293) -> 0.26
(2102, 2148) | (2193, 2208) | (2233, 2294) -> 0.29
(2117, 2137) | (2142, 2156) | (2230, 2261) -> -0.07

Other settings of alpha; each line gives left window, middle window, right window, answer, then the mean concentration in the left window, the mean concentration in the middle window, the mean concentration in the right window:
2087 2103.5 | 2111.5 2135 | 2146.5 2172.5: -0.09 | 17.7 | 20.7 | 20.7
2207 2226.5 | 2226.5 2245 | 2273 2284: 0.06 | 20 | 20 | 23.6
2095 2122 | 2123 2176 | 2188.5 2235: -0.05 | 19.6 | 19.9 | 18.2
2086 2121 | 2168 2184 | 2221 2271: 0.41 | 19.2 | 13.9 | 21.6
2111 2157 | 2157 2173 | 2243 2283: 0.11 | 20.9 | 19.4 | 23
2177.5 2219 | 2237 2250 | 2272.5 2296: -0.05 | 15.8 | 20.3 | 22.7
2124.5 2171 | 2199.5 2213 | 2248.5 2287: 0.17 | 20.5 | 18.7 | 23.2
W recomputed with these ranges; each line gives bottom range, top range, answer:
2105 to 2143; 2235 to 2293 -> 1.11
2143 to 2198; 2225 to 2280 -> 1.28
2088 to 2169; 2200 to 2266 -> 1.03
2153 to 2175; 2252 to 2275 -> 1.19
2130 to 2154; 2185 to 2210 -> 0.75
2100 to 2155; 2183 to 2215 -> 0.78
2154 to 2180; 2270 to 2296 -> 1.24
